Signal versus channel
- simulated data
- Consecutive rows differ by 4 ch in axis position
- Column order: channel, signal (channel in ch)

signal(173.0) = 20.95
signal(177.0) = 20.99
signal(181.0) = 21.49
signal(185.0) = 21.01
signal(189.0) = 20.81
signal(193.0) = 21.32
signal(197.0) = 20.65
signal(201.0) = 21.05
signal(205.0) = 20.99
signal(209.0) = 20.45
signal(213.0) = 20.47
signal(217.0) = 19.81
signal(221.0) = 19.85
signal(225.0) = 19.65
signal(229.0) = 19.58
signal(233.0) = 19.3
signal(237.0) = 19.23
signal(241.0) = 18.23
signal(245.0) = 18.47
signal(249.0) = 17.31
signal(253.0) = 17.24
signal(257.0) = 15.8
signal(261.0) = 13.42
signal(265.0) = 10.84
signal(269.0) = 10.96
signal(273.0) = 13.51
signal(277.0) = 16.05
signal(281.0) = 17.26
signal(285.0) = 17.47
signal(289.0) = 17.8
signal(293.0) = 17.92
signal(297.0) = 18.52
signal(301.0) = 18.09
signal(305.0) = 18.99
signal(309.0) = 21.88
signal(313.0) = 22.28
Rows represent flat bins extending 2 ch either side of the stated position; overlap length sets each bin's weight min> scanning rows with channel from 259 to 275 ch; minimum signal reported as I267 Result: 10.84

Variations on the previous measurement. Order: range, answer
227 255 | 17.24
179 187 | 21.01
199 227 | 19.65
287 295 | 17.8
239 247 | 18.23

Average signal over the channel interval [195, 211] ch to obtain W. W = 20.8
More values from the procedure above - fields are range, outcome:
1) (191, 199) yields 21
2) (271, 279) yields 14.8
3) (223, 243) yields 19.2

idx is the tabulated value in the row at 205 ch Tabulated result 20.99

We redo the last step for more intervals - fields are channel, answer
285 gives 17.47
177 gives 20.99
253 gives 17.24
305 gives 18.99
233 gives 19.3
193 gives 21.32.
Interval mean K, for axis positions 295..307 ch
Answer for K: 18.5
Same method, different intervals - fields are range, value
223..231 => 19.6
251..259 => 16.5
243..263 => 16.4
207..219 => 20.2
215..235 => 19.6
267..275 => 12.2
